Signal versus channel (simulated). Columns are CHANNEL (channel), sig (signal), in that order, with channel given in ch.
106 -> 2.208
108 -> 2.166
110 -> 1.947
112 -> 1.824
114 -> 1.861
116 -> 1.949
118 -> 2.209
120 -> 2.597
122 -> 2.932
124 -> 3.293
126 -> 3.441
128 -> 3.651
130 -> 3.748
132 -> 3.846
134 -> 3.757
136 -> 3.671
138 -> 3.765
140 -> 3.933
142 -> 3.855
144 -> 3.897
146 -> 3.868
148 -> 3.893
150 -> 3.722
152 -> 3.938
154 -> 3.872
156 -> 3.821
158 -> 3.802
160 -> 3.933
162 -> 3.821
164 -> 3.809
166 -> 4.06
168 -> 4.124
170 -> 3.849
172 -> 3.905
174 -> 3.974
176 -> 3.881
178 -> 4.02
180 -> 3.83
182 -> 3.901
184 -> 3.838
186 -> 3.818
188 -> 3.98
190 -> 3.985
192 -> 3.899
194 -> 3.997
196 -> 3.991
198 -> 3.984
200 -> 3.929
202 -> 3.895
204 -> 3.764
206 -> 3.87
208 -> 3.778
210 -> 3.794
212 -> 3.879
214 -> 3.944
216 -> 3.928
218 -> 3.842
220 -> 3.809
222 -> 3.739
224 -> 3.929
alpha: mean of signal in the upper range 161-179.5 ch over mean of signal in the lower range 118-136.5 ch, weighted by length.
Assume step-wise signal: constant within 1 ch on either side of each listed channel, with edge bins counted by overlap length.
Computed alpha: 1.17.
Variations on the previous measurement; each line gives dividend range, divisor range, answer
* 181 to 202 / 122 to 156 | 1.05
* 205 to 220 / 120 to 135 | 1.11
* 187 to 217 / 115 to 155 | 1.12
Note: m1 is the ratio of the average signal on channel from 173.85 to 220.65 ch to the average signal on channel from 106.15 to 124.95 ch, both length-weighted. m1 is 1.69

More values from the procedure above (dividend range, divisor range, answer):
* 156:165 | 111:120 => 1.89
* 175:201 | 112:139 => 1.27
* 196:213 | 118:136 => 1.15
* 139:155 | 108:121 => 1.87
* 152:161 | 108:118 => 1.98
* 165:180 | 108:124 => 1.76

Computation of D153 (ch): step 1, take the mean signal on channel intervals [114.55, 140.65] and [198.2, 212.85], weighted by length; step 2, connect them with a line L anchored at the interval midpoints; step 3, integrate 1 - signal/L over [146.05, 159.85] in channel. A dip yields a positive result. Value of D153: -1.6 ch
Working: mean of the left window 3.26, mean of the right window 3.85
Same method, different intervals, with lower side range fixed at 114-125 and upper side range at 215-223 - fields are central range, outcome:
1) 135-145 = -3.7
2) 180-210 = -3.3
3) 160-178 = -4.3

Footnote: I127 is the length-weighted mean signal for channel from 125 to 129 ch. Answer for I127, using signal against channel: 3.55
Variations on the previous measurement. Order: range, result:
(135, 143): 3.81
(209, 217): 3.89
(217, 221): 3.83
